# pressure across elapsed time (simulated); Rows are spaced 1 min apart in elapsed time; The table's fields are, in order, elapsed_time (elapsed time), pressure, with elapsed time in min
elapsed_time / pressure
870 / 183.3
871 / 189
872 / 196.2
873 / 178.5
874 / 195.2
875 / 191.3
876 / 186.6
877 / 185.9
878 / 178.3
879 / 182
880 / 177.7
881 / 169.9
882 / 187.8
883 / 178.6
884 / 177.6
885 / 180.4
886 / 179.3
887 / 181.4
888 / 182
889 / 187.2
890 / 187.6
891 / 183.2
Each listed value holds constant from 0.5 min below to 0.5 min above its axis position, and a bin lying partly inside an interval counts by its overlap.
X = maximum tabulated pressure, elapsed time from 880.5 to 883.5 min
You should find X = 187.8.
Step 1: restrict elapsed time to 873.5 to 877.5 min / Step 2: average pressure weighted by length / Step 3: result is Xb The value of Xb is 190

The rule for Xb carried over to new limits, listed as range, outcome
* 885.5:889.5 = 182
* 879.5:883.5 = 178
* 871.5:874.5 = 190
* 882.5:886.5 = 179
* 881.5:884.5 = 181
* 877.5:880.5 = 179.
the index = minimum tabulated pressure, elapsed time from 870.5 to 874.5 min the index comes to 178.5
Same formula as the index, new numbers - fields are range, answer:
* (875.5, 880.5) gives 177.7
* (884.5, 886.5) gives 179.3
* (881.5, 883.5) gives 178.6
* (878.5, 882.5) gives 169.9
